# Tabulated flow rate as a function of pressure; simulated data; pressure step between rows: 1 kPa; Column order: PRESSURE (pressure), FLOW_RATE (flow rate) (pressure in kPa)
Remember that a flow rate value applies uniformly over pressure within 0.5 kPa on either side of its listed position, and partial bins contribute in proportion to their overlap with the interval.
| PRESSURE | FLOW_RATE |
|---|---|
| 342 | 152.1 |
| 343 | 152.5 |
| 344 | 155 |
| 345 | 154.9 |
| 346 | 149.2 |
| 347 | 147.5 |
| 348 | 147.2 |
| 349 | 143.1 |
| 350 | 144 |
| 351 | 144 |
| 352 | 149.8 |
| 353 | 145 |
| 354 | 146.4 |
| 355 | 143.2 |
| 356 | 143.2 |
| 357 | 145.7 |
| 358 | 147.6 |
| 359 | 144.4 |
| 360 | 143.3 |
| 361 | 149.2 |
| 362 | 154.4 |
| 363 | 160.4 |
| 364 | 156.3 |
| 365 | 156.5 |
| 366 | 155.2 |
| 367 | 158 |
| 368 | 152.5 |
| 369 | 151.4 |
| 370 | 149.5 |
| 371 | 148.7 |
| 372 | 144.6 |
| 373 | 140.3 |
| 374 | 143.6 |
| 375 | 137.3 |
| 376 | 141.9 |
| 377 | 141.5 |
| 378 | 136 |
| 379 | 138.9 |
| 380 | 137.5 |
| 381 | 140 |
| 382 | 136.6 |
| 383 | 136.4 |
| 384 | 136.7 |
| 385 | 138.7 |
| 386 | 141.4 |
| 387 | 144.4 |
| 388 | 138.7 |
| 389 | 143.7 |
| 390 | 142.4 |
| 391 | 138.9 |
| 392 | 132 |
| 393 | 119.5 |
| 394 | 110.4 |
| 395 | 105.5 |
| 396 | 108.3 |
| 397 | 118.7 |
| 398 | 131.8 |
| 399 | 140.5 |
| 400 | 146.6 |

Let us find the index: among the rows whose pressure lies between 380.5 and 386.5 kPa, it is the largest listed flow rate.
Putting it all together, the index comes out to 141.4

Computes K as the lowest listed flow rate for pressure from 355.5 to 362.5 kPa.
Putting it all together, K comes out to 143.2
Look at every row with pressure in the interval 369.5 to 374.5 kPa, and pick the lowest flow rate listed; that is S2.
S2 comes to 140.3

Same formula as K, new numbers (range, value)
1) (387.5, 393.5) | 119.5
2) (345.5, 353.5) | 143.1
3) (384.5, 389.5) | 138.7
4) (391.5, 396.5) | 105.5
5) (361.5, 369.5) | 151.4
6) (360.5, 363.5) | 149.2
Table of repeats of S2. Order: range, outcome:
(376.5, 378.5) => 136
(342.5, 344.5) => 152.5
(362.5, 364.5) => 156.3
